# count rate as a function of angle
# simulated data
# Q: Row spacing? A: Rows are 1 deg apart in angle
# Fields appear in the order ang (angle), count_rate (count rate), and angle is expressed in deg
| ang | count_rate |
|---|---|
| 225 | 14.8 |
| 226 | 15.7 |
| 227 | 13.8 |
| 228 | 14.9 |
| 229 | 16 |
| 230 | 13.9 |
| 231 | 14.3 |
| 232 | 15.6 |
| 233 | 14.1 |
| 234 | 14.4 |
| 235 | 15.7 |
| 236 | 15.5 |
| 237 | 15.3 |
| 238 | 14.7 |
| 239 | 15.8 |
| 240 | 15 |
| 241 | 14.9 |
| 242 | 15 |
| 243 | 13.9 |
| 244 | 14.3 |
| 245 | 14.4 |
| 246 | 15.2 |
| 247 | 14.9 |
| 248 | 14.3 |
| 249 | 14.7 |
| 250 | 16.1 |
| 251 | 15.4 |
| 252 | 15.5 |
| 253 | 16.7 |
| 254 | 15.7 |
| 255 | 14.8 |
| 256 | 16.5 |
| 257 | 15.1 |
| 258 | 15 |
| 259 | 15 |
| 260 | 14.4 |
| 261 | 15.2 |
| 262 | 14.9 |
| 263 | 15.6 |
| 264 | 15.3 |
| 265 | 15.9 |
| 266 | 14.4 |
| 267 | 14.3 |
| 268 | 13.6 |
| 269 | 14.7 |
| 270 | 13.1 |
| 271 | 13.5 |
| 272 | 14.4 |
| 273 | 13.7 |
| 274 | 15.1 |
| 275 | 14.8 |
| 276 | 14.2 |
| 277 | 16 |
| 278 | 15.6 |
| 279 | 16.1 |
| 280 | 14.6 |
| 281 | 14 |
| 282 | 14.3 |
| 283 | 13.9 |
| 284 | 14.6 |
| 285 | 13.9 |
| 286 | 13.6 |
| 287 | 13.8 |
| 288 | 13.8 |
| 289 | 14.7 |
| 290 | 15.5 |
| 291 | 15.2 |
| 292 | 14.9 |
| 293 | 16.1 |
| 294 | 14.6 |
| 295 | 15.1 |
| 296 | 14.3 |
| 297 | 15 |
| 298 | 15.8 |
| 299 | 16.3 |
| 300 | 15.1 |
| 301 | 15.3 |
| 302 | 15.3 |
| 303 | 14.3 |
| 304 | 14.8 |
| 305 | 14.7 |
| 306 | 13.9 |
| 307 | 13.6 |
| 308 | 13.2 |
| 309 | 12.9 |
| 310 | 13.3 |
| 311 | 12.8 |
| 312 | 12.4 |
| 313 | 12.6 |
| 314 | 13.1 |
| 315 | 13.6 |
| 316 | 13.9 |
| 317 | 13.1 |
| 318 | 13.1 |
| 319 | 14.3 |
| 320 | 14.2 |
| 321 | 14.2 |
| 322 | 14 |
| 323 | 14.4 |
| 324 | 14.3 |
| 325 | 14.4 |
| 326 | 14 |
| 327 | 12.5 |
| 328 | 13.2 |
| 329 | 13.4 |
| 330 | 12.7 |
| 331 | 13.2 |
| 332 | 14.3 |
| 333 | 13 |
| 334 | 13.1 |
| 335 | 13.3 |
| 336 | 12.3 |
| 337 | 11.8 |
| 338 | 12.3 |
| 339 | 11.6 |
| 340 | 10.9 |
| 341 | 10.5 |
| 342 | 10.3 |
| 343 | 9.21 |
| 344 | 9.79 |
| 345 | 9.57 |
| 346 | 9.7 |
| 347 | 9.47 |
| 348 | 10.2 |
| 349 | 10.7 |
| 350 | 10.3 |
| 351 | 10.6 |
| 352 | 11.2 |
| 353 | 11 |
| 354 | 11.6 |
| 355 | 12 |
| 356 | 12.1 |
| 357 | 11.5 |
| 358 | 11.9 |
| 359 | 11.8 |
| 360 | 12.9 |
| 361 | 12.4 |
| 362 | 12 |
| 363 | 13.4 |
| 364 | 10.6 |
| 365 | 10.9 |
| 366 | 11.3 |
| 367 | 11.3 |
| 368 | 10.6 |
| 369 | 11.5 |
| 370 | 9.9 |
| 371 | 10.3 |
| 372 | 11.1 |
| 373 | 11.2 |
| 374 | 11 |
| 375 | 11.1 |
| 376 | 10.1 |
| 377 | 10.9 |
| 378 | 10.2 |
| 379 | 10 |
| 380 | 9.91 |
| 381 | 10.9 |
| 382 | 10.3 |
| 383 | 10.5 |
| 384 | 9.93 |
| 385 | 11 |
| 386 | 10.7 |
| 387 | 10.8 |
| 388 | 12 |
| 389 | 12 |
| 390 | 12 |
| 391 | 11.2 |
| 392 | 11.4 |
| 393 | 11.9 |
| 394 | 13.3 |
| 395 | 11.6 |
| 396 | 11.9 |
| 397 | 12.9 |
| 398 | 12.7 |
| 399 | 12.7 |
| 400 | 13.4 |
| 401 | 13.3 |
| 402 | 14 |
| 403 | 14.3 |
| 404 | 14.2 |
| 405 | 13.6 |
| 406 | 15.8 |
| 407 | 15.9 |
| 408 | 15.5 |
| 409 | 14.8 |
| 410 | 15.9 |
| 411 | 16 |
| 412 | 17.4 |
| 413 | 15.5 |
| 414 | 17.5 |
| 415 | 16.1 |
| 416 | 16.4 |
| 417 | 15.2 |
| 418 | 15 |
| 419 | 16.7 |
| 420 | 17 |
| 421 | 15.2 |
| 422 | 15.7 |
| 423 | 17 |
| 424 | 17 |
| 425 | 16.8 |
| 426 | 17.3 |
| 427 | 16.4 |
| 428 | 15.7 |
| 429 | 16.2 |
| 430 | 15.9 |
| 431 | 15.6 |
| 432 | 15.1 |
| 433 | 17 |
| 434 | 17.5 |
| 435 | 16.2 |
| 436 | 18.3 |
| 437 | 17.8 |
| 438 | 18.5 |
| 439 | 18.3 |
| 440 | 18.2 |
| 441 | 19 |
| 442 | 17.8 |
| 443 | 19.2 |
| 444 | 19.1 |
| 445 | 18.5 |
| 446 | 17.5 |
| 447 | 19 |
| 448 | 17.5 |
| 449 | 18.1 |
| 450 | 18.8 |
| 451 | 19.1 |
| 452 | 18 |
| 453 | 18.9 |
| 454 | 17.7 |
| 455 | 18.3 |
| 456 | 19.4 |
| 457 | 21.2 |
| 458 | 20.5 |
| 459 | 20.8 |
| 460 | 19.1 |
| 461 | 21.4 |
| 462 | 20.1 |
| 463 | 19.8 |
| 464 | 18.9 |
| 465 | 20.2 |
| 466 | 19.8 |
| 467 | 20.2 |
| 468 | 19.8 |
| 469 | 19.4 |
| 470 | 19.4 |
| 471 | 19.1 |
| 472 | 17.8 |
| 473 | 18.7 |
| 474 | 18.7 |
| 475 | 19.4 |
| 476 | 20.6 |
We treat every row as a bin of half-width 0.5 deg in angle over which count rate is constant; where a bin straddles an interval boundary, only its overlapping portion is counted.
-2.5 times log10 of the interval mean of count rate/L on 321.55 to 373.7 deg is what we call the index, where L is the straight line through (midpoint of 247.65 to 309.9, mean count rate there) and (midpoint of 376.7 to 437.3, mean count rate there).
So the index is 0.22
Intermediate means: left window 14.8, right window 14.2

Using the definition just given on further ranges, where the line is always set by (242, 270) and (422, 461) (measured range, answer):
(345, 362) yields 0.43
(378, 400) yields 0.44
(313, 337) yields 0.19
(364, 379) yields 0.48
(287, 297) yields 0.05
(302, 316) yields 0.17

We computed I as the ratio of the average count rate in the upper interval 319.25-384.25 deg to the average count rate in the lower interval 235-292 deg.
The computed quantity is 0.8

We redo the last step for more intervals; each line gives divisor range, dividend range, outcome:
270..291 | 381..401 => 0.81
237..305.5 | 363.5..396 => 0.74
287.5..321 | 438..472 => 1.34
